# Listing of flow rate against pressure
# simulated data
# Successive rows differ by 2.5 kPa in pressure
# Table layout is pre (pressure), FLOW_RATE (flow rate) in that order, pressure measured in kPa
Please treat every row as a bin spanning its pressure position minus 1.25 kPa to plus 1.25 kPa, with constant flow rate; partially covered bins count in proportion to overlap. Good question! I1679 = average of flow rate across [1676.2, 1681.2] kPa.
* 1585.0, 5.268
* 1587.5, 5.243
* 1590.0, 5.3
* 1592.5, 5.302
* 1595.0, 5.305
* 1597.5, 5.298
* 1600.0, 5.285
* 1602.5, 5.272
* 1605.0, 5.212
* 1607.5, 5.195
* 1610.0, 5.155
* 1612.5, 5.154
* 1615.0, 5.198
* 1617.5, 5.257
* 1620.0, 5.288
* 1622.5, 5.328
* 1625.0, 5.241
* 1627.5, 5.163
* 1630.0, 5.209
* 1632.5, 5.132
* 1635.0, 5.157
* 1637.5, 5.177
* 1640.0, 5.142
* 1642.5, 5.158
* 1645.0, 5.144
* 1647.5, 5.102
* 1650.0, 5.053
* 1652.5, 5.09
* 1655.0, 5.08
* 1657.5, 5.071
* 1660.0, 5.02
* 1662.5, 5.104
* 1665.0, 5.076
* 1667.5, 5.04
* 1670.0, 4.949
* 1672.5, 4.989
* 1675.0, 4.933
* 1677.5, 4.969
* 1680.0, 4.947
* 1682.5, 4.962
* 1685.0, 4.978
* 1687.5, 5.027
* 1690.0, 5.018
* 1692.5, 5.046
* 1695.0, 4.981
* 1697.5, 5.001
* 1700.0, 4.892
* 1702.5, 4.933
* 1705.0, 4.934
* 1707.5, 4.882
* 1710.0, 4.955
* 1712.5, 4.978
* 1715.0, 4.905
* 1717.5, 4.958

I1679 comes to 4.96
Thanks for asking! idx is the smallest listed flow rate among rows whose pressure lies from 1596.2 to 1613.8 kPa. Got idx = 5.154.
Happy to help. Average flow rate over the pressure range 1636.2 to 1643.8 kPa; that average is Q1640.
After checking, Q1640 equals 5.16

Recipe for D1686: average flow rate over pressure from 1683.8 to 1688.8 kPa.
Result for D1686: 5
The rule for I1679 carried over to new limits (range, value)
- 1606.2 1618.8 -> 5.19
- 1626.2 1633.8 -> 5.17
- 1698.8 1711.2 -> 4.92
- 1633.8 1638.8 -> 5.17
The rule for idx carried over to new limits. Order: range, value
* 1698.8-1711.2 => 4.882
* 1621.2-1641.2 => 5.132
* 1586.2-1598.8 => 5.243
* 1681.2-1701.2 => 4.892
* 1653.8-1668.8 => 5.02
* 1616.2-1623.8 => 5.257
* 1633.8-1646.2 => 5.142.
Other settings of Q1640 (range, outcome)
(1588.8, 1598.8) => 5.3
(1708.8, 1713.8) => 4.97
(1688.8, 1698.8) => 5.01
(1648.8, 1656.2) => 5.07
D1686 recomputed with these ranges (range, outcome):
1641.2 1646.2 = 5.15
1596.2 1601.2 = 5.29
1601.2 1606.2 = 5.24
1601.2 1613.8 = 5.2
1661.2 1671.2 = 5.04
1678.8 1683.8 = 4.95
